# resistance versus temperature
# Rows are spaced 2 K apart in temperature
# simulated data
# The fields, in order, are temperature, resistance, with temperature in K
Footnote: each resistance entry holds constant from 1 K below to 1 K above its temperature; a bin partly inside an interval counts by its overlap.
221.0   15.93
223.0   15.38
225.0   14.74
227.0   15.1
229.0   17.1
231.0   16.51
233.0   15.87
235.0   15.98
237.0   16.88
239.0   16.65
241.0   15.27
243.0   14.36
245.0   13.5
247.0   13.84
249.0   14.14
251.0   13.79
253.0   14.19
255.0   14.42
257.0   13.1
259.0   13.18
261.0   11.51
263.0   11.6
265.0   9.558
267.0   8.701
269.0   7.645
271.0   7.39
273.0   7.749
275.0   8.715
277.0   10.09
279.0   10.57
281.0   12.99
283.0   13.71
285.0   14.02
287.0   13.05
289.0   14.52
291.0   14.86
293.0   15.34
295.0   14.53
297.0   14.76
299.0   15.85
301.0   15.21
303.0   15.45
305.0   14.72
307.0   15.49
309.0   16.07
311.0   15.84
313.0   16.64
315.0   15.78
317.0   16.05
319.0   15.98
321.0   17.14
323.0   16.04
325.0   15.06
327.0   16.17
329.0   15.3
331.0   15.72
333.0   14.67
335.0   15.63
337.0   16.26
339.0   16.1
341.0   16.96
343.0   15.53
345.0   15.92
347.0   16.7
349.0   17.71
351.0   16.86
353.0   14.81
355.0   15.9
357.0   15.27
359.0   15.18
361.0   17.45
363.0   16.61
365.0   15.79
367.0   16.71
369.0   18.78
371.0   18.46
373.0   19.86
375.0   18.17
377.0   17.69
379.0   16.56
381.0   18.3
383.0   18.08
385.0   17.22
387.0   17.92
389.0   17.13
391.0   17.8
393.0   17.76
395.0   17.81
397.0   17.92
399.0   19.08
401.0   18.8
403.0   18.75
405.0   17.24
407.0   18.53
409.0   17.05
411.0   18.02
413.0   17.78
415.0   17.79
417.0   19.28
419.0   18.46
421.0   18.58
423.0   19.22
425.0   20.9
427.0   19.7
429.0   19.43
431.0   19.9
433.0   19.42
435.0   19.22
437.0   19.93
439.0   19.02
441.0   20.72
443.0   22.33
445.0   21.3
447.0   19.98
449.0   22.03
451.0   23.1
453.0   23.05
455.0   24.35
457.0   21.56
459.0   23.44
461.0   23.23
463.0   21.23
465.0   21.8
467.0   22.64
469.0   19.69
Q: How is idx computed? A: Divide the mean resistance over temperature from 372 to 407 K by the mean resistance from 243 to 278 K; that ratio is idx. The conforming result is 1.57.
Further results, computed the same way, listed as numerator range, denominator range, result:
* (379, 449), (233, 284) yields 1.51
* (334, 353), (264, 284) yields 1.68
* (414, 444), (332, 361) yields 1.22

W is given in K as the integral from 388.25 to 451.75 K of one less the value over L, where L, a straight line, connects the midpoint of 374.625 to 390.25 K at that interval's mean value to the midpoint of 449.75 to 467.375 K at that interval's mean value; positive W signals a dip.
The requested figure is 3.0 K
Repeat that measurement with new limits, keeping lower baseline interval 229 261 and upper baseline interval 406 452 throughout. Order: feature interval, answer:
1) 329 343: 1.1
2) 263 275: 5.3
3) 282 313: 2.3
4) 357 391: 1.4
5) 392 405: 0.4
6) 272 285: 4.0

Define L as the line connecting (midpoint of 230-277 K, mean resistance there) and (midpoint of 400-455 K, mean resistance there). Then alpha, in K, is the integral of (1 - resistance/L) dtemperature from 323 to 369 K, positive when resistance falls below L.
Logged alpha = 1.0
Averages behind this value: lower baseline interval 12.7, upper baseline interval 19.7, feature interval 16.1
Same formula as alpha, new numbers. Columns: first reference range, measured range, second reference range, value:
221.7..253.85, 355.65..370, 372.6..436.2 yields 0.89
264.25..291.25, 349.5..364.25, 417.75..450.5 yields -0.52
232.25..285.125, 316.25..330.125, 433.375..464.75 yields -0.32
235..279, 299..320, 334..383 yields -1.60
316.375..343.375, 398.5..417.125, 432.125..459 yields 1.32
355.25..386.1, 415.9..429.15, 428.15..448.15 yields 0.10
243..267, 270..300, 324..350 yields 3.24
